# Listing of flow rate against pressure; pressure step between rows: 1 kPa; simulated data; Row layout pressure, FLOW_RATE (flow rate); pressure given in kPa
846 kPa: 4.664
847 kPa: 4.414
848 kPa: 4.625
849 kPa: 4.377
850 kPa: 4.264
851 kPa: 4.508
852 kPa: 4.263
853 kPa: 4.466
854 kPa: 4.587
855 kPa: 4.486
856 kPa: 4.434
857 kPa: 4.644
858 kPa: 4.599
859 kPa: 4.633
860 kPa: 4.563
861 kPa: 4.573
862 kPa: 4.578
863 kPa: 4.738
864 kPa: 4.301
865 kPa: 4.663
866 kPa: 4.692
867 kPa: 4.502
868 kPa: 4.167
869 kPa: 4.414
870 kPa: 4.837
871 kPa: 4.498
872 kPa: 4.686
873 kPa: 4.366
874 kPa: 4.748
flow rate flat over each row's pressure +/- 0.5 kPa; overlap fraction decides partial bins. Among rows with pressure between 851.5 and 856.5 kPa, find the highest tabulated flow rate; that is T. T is 4.587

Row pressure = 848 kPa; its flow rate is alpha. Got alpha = 4.625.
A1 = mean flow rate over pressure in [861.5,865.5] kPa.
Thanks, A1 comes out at 4.57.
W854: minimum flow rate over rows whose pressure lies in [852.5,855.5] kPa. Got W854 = 4.466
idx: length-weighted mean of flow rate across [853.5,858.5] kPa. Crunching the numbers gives 4.55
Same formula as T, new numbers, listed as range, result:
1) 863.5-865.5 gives 4.663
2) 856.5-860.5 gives 4.644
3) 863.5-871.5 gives 4.837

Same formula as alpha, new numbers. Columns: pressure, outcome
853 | 4.466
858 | 4.599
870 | 4.837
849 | 4.377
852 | 4.263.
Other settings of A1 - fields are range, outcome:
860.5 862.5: 4.58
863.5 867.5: 4.54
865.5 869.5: 4.44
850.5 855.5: 4.46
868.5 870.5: 4.63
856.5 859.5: 4.63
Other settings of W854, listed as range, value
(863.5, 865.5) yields 4.301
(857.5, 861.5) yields 4.563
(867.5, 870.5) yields 4.167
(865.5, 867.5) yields 4.502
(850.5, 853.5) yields 4.263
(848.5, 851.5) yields 4.264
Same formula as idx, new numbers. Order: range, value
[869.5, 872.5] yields 4.67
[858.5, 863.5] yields 4.62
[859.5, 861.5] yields 4.57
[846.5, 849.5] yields 4.47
